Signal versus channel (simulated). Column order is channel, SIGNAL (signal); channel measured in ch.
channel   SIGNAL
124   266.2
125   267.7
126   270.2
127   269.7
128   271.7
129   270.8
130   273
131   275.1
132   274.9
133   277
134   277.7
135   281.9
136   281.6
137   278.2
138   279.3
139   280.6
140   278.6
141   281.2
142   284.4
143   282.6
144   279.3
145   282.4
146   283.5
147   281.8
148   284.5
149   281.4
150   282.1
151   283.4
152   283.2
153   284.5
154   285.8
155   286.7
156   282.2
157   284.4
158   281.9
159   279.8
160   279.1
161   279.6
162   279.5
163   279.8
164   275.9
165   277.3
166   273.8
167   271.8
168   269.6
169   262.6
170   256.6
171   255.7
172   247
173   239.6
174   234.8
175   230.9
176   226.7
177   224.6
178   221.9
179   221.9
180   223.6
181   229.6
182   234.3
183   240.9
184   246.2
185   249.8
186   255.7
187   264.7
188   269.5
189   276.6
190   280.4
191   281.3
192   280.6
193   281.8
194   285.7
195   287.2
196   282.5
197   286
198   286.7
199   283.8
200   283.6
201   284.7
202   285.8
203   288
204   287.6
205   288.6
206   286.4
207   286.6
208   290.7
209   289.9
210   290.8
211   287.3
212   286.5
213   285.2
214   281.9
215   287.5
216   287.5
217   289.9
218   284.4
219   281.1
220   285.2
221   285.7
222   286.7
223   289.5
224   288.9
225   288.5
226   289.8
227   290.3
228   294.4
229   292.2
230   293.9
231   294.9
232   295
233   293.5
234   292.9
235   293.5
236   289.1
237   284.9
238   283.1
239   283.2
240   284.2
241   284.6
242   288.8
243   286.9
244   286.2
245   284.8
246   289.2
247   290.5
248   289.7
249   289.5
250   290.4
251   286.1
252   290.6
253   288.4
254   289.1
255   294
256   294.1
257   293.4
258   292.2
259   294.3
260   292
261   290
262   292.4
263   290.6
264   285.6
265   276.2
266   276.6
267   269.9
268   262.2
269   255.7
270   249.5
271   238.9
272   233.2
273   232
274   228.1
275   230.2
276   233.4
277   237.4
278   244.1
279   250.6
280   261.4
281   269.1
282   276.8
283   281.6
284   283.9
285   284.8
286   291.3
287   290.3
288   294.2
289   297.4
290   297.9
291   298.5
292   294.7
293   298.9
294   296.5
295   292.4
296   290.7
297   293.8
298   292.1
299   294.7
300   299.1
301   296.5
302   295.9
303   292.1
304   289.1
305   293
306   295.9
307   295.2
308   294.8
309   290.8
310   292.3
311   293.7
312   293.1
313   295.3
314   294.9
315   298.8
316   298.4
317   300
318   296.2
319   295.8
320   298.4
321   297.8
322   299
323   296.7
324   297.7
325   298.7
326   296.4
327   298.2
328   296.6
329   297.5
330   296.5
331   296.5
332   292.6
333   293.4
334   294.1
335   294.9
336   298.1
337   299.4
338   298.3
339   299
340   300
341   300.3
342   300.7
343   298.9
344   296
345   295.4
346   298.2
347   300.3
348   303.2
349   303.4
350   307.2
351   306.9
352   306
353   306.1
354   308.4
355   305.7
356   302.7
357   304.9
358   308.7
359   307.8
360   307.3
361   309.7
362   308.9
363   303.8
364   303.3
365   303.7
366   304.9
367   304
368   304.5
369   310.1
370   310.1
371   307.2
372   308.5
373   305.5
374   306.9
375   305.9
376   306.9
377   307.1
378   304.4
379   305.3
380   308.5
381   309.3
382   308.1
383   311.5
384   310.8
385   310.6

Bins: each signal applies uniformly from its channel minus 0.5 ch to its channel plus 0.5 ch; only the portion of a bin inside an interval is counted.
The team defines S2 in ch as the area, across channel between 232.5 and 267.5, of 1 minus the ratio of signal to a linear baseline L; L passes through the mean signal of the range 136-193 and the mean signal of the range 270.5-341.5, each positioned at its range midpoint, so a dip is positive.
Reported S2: -1.15 ch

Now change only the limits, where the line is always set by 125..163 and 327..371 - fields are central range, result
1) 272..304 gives 1.9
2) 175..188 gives 2.1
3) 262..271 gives 0.7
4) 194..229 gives 0.0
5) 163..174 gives 0.8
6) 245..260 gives 0.0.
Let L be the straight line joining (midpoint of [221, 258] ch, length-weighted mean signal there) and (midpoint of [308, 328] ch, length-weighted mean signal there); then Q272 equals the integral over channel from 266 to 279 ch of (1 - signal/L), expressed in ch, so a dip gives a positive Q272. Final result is 2.13 ch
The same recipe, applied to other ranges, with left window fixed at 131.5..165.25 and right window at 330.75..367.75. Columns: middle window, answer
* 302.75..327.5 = 0.2 ch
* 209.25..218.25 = 0.0 ch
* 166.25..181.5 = 2.3 ch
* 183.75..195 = 0.5 ch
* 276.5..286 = 0.9 ch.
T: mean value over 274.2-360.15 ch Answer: 293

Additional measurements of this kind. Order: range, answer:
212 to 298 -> 282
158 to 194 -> 258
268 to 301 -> 273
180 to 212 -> 275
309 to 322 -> 296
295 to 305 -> 294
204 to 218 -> 287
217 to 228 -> 287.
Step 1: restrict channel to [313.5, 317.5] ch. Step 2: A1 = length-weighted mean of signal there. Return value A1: 298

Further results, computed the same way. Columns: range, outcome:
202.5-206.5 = 288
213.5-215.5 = 285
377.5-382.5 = 307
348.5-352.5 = 306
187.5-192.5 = 278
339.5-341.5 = 300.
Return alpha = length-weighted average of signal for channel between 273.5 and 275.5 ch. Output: 229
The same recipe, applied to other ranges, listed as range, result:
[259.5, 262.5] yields 291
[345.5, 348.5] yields 301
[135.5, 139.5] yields 280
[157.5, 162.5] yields 280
